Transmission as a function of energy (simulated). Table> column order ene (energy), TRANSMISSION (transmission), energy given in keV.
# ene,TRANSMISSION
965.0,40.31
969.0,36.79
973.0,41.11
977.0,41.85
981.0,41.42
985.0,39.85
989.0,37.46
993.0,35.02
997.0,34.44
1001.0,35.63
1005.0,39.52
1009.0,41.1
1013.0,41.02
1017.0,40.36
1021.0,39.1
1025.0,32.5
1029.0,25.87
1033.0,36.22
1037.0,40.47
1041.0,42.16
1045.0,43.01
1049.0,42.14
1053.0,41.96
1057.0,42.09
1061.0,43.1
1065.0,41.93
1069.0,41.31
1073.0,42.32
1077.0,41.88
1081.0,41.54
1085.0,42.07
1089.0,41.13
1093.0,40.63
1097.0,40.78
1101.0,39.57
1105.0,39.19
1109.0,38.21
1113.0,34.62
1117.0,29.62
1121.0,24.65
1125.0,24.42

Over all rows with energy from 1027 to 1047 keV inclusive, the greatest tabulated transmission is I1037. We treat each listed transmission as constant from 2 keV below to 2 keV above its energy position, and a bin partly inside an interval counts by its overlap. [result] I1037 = 43.01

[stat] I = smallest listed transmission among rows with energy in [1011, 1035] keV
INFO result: 25.87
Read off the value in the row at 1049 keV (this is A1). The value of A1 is 42.14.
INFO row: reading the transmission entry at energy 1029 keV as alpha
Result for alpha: 25.87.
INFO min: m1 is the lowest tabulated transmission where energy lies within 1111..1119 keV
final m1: 29.62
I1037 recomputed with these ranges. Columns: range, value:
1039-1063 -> 43.1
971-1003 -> 41.85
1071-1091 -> 42.32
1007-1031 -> 41.1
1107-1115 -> 38.21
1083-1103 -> 42.07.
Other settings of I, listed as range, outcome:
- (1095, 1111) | 38.21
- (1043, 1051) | 42.14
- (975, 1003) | 34.44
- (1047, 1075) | 41.31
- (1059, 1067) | 41.93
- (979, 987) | 39.85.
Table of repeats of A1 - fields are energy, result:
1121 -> 24.65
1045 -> 43.01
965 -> 40.31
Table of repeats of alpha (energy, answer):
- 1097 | 40.78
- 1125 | 24.42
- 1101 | 39.57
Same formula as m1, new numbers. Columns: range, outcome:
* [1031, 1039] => 36.22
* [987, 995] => 35.02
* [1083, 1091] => 41.13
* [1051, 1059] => 41.96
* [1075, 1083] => 41.54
